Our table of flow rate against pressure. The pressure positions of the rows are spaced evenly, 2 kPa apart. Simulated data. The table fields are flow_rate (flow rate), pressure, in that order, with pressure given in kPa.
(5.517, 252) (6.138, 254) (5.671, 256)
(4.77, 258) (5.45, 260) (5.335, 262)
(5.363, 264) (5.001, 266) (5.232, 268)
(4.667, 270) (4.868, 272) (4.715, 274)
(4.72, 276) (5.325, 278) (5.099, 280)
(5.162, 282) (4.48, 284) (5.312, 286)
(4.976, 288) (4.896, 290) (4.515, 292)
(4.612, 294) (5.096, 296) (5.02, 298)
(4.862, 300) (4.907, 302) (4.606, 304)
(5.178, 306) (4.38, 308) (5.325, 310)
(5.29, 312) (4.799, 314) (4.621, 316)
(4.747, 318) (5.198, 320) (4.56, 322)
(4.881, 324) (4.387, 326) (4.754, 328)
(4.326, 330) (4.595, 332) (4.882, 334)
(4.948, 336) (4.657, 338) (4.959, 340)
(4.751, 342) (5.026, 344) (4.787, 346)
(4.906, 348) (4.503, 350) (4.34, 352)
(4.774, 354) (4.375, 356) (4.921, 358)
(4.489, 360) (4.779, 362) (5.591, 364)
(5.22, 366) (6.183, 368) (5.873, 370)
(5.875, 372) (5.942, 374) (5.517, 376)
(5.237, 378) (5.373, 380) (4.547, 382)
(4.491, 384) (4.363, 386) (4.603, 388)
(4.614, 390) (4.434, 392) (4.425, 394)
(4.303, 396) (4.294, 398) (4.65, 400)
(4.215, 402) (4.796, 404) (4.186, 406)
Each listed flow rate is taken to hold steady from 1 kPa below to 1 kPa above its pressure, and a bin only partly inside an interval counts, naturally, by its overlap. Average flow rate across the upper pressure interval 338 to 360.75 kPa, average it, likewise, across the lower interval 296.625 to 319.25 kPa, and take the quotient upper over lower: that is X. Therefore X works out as 0.96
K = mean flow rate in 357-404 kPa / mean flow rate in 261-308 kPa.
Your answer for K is 1.00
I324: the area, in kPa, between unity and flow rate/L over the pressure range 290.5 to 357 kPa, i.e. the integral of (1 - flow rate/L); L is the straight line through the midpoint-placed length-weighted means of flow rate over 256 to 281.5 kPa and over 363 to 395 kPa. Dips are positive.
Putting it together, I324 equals 4.3 kPa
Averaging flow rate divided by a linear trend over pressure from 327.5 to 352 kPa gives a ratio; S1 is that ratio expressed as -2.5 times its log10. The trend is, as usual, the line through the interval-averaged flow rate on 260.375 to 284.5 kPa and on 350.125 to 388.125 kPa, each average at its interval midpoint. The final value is 0.07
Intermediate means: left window 5.02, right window 5.08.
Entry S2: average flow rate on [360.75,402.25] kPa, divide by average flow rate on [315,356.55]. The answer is 1.06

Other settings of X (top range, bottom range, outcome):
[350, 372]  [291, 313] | 1.04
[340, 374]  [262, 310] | 1.02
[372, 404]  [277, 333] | 0.98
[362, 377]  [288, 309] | 1.18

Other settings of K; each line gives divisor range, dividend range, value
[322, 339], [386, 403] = 0.95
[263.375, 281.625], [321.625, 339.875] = 0.94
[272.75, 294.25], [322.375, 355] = 0.96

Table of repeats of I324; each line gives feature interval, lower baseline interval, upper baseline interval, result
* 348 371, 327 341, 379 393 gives -1.6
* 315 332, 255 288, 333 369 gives 0.9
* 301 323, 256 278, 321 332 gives -0.8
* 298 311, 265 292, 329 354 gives -0.1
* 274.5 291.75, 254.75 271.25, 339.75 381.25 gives 0.7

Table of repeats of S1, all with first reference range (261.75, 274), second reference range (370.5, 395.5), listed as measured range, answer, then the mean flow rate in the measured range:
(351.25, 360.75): 0.09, 4.59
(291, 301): 0.04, 4.82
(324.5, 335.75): 0.08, 4.63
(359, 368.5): -0.05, 5.2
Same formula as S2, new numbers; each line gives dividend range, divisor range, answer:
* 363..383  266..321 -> 1.13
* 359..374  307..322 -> 1.12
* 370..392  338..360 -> 1.07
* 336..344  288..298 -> 1.00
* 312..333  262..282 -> 0.94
